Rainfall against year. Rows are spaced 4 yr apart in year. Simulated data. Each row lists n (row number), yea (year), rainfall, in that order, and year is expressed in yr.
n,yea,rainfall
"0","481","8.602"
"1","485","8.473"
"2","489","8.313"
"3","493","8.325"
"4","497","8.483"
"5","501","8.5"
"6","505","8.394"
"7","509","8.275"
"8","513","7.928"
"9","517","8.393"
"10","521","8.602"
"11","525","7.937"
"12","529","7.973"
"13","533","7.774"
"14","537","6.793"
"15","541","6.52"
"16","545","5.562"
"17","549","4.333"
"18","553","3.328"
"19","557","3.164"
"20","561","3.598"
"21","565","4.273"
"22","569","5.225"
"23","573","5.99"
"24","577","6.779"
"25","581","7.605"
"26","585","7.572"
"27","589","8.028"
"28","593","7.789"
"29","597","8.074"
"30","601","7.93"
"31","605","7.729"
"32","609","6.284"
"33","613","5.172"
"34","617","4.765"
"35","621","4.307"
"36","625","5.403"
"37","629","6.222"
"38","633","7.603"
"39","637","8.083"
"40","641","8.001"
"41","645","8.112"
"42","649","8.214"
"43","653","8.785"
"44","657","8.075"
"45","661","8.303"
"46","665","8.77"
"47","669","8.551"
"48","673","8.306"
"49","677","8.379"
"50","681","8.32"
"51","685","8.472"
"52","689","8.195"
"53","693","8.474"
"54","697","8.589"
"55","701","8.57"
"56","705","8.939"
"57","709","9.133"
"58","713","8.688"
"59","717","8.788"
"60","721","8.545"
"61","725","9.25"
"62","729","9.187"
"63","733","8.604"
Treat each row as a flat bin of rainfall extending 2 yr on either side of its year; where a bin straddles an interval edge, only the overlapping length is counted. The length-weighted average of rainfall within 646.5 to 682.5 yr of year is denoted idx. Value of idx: 8.41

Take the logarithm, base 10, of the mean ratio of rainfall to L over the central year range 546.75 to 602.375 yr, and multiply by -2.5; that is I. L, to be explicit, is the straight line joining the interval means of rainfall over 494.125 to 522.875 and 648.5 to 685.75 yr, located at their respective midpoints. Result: 0.373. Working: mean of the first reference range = 8.37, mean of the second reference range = 8.42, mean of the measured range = 5.95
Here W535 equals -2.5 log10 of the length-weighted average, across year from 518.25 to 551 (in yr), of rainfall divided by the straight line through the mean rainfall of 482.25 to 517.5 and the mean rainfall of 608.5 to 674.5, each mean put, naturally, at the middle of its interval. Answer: 0.16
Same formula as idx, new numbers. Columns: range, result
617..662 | 7.24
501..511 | 8.37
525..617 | 6.25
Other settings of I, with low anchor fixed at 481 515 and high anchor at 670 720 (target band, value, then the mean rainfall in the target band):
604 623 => 0.46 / 5.54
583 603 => 0.08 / 7.88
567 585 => 0.28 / 6.53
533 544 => 0.24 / 6.76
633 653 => 0.05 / 8.12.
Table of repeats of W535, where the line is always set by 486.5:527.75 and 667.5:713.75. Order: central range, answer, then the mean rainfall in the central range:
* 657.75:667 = 0.00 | 8.47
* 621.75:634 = 0.36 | 6.1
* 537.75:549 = 0.39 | 5.82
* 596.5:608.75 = 0.10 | 7.66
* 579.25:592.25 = 0.09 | 7.74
